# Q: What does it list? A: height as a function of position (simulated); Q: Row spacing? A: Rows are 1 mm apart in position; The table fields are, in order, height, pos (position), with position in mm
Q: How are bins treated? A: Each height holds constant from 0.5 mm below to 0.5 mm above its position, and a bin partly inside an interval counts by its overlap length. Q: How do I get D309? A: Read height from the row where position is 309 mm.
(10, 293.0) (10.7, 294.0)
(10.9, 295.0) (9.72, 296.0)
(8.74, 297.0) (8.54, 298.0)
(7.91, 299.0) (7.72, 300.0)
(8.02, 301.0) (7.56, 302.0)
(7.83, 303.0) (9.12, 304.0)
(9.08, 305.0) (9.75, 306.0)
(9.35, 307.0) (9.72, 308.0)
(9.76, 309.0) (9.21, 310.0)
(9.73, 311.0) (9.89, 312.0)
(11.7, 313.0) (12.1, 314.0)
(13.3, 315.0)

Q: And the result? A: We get 9.76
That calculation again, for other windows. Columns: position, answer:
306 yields 9.75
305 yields 9.08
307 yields 9.35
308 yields 9.72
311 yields 9.73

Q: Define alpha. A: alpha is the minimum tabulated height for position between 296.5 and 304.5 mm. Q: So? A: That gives 7.56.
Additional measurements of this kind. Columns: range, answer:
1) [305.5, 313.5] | 9.21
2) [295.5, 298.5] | 8.54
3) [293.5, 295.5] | 10.7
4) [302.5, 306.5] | 7.83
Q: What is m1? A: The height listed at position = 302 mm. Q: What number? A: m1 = 7.56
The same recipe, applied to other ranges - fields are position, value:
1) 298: 8.54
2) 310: 9.21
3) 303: 7.83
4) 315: 13.3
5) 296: 9.72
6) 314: 12.1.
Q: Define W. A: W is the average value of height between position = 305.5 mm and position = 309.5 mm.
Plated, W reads 9.64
